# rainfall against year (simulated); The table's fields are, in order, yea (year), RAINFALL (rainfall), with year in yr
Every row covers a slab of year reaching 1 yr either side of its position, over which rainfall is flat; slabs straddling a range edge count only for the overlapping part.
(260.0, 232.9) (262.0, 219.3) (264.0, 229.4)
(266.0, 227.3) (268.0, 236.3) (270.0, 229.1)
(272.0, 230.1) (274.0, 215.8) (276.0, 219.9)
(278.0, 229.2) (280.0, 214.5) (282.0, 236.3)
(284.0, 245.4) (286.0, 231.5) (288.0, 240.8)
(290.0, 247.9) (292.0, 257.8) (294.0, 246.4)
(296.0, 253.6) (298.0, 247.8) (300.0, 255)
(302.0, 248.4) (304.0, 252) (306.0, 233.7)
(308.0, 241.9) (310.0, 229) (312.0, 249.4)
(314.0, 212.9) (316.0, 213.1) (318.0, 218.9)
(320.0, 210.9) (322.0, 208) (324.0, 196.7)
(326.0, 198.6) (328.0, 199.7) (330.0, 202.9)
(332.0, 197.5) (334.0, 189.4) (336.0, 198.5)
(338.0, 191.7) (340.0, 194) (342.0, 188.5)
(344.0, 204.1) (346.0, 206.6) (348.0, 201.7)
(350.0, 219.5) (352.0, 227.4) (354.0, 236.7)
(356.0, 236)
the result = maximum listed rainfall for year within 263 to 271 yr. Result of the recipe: 236.3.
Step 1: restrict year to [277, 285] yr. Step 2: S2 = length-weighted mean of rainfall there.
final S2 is 231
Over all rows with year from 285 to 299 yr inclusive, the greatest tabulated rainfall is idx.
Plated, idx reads 257.8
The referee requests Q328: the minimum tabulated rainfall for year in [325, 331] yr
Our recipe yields 198.6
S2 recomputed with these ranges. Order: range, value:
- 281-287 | 238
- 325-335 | 198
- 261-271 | 228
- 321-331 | 201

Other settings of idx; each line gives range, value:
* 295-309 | 255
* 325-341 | 202.9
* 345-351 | 219.5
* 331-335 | 197.5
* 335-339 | 198.5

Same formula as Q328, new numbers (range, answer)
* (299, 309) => 233.7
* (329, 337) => 189.4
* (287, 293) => 240.8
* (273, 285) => 214.5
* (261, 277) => 215.8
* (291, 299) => 246.4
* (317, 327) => 196.7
